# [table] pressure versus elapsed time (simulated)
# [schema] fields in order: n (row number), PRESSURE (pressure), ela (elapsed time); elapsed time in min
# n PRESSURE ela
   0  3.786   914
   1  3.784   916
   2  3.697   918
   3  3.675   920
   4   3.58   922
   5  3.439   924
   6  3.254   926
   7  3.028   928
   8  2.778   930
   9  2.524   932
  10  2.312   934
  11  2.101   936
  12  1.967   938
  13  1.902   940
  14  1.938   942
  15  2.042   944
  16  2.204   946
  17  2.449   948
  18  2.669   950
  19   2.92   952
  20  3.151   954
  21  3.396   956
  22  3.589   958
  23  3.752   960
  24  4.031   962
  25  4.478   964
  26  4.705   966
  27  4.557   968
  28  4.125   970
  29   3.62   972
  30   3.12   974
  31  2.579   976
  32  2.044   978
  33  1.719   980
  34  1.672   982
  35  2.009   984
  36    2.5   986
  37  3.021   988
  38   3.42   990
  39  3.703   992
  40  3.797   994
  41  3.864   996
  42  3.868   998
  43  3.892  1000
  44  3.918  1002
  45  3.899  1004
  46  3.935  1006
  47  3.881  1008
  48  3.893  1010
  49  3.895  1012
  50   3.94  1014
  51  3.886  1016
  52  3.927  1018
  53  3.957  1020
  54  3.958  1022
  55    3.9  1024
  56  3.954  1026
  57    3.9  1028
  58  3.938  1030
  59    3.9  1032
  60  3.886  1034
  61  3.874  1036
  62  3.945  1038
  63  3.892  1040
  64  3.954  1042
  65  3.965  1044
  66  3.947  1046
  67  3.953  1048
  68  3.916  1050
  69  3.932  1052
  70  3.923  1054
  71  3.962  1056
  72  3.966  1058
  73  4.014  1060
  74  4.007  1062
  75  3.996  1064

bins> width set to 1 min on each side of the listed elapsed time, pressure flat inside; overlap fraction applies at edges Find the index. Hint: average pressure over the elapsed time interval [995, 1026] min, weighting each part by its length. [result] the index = 3.91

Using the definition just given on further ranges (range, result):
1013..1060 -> 3.93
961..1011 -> 3.45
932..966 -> 2.85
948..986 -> 3.19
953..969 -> 3.96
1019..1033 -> 3.93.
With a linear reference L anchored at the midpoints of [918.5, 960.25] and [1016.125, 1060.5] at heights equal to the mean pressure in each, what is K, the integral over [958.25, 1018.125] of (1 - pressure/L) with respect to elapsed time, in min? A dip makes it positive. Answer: -3.08 min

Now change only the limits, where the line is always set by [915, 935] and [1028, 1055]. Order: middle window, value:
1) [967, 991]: 4.5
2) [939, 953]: 4.3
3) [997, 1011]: -0.8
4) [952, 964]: -0.7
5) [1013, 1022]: -0.4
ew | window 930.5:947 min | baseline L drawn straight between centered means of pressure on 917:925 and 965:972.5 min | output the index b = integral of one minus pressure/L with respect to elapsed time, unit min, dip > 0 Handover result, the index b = 7.3 min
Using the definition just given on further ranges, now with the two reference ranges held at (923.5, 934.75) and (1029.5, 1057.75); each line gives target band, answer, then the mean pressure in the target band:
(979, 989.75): 3.55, 2.27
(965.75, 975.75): -1.88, 3.87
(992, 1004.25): -1.21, 3.86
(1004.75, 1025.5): -1.42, 3.92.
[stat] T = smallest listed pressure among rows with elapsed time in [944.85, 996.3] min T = 1.672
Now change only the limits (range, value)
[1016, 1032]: 3.886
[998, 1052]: 3.868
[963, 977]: 2.579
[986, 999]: 2.5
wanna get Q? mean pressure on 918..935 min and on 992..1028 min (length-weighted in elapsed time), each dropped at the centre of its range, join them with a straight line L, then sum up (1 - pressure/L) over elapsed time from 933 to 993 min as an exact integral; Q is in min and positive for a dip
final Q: 9.3 min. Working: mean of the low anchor 3.11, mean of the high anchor 3.9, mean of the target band 2.92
